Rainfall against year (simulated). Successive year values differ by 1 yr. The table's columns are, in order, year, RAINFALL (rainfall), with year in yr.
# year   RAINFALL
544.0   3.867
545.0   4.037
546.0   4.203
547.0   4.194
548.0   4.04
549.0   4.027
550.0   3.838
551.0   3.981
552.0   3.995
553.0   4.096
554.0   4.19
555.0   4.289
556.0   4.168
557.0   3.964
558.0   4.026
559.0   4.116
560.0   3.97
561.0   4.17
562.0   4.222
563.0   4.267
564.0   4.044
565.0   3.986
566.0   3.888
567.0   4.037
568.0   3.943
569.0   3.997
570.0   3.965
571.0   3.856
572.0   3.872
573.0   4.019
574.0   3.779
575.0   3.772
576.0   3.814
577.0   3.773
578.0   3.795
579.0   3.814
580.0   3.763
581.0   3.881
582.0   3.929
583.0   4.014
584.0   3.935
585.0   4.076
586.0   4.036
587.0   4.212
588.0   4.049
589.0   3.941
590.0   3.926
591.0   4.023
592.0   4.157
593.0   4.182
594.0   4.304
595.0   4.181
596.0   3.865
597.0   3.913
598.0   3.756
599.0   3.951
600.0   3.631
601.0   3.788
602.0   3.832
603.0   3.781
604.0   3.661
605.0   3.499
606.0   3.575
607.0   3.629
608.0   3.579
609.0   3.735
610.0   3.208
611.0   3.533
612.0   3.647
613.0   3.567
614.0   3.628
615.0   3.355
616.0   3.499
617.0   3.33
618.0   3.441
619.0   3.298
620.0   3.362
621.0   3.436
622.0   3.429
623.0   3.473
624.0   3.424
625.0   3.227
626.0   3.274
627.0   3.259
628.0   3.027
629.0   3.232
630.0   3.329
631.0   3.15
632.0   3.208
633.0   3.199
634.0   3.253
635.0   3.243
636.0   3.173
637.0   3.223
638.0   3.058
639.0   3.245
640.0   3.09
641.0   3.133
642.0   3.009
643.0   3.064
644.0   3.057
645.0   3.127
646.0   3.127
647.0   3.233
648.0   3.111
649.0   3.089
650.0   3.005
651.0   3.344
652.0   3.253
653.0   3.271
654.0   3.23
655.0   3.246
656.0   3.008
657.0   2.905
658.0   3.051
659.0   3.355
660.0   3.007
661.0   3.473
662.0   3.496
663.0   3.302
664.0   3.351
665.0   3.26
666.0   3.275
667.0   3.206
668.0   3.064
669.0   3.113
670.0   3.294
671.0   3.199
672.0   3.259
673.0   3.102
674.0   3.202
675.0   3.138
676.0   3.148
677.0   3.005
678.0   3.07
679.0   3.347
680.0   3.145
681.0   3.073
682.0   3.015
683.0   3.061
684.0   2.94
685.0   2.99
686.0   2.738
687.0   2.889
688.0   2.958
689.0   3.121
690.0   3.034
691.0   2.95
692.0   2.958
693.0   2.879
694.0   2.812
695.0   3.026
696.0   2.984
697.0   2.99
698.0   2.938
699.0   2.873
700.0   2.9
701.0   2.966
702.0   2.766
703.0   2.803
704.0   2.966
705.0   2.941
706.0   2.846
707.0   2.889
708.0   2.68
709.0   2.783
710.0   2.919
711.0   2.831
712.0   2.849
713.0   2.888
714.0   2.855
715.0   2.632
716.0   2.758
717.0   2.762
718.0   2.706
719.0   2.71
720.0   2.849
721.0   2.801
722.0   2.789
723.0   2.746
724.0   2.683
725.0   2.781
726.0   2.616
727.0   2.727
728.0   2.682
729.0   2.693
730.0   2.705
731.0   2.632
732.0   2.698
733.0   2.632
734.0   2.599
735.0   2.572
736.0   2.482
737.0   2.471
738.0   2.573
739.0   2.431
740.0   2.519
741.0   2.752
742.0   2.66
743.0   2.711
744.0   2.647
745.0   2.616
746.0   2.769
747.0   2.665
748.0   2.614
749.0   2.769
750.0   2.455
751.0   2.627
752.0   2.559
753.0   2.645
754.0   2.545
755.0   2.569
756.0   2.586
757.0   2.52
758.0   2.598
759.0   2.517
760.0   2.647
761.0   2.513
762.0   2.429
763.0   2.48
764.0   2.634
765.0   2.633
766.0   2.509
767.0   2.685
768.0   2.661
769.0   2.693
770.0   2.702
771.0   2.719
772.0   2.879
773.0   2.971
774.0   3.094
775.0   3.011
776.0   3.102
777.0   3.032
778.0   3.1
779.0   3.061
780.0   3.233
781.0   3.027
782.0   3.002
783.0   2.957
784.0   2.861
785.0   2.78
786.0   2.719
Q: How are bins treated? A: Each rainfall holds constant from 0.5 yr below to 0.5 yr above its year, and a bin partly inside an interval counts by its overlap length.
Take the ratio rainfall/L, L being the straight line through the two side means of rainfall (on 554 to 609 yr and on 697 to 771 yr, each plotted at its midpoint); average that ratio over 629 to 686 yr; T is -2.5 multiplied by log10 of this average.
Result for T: 0.050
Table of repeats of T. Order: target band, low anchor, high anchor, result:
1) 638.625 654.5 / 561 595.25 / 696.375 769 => 0.09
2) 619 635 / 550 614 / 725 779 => 0.09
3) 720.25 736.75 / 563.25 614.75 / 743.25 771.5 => 0.06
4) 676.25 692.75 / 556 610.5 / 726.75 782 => 0.06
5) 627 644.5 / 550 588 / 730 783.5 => 0.12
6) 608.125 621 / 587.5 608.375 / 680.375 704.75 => 0.07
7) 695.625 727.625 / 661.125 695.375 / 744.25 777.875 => 0.04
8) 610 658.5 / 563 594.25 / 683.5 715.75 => 0.07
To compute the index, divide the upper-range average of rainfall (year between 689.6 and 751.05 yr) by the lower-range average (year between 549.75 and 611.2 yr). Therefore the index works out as 0.70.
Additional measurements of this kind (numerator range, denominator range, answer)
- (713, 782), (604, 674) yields 0.83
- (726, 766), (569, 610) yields 0.67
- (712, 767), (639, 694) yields 0.85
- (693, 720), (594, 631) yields 0.80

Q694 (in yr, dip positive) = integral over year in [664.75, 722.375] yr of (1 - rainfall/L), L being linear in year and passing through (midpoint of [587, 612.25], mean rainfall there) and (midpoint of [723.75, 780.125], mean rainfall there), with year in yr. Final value 2.9 yr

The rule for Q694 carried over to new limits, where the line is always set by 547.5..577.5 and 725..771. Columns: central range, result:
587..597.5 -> -0.8 yr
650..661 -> 0.4 yr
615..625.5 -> 0.5 yr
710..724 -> 0.3 yr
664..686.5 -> 0.2 yr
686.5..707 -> 0.5 yr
